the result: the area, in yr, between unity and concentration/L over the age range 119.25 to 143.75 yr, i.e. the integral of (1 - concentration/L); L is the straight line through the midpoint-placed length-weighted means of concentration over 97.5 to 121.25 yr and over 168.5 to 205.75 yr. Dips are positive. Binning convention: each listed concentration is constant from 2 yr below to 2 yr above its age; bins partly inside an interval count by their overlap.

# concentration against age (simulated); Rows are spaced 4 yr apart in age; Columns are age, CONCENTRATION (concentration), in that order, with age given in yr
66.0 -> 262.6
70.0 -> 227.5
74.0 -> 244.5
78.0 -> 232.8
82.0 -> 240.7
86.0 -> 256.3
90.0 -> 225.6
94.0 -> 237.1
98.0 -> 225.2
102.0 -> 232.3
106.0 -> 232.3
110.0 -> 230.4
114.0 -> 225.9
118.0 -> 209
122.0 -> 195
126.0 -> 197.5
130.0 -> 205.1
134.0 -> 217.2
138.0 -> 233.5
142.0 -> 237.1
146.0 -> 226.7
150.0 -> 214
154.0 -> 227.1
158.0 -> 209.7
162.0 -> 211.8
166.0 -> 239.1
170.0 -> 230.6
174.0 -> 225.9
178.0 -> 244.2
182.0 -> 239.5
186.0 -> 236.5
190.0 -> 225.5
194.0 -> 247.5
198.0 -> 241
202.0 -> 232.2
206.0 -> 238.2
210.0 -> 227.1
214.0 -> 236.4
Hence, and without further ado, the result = 1.5 yr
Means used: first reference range 224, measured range 214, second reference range 236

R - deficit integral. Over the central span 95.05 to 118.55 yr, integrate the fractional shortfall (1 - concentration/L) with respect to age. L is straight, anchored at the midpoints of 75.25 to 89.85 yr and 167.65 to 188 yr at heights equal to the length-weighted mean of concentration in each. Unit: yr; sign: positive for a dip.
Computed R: 1.21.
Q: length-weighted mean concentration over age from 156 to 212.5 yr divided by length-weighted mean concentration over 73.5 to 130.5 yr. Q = 1.0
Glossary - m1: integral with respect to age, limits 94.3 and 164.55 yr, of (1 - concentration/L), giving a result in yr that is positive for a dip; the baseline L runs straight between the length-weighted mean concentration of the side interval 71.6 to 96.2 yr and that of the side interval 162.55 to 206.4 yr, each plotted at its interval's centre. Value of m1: 5.2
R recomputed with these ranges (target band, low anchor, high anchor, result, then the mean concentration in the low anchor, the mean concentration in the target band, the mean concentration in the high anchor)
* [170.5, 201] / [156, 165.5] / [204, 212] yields -1.7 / 215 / 237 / 233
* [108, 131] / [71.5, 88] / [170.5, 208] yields 2.9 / 243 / 211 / 236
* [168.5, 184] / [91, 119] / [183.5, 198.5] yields 0.0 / 228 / 235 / 237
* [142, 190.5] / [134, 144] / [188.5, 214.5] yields 1.1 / 232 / 228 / 236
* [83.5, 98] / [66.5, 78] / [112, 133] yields -0.7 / 239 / 238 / 207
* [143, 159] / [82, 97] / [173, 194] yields 1.1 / 239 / 221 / 236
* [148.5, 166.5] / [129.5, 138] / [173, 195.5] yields 0.6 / 217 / 219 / 237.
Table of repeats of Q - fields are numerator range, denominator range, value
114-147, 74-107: 0.91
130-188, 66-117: 0.97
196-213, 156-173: 1.05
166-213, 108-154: 1.08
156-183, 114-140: 1.08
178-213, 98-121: 1.05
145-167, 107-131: 1.04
